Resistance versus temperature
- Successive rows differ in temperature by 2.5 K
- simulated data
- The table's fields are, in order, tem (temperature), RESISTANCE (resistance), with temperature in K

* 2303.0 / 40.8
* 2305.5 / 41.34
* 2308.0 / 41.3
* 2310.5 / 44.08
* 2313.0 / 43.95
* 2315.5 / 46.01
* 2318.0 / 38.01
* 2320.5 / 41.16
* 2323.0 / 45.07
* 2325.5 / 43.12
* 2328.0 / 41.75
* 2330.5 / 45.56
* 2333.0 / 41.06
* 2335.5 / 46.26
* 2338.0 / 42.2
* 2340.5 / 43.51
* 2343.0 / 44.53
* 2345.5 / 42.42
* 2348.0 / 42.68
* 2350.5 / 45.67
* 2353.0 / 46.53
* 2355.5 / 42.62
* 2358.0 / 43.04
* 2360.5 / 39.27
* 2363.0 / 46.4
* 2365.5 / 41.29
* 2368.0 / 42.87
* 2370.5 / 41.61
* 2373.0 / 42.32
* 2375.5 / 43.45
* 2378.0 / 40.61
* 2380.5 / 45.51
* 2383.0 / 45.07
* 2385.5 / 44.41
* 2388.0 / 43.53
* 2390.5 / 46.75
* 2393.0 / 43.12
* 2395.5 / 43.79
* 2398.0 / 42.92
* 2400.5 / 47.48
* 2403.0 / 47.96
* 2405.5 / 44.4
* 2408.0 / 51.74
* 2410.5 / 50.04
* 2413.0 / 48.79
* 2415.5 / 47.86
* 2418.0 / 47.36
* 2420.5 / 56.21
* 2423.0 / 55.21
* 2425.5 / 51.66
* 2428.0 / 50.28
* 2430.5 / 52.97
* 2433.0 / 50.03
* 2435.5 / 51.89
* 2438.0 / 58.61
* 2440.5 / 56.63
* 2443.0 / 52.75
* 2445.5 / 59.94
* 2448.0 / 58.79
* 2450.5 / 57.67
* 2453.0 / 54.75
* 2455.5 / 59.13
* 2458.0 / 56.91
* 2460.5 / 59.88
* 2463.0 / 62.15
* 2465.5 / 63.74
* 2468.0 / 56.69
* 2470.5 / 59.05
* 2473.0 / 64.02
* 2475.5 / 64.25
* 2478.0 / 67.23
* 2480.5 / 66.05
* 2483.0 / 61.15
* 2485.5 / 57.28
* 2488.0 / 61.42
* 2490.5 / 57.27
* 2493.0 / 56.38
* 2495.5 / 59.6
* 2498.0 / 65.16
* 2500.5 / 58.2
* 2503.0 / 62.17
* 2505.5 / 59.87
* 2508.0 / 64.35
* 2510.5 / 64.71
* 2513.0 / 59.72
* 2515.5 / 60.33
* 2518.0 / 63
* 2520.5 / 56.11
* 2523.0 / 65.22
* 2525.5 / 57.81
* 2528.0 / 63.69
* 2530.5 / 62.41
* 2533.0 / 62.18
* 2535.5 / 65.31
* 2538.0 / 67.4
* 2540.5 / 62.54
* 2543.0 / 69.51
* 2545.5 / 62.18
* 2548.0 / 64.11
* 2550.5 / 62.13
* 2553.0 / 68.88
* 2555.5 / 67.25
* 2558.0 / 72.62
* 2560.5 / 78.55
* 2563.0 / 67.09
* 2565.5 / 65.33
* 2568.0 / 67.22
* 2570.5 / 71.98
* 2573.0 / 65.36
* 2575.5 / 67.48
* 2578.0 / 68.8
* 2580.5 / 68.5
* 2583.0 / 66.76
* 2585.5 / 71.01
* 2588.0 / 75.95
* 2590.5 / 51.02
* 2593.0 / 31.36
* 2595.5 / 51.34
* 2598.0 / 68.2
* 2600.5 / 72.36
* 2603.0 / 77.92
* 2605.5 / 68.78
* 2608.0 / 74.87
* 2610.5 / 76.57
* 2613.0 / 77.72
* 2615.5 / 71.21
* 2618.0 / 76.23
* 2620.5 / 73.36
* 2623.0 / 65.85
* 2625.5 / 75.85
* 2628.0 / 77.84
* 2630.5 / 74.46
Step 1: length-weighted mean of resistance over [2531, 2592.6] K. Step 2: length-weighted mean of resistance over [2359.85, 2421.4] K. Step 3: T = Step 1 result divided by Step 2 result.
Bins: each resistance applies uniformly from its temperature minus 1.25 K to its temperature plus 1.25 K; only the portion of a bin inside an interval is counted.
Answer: 1.5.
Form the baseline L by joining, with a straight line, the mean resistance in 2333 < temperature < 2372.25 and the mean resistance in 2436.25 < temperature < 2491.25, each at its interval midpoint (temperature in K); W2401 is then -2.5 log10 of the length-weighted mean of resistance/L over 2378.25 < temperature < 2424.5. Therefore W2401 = 0.07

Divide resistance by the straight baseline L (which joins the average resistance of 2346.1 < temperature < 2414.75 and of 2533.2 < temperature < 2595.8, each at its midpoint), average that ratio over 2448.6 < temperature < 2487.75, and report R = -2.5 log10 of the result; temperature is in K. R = -0.12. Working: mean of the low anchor 44.6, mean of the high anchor 65.3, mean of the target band 60.7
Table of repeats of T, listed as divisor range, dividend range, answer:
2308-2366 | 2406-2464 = 1.25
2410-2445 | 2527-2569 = 1.27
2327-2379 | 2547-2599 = 1.51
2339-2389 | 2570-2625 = 1.57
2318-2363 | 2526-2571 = 1.54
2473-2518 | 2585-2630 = 1.12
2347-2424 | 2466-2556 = 1.37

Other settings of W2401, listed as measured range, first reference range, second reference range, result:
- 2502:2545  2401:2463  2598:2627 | 0.016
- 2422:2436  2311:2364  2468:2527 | 0.033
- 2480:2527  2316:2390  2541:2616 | -0.027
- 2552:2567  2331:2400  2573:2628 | -0.097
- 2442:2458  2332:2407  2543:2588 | -0.066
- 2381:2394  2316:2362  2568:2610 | 0.068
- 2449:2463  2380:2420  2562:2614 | -0.108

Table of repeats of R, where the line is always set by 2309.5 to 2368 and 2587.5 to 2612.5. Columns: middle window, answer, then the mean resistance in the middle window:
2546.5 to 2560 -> -0.11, 67.6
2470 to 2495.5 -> -0.12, 61.4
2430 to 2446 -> -0.06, 54.5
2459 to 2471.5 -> -0.12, 60.3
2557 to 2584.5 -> -0.11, 69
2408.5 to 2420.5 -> 0.00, 49.5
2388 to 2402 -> 0.07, 44.8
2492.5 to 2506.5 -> -0.07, 60.4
